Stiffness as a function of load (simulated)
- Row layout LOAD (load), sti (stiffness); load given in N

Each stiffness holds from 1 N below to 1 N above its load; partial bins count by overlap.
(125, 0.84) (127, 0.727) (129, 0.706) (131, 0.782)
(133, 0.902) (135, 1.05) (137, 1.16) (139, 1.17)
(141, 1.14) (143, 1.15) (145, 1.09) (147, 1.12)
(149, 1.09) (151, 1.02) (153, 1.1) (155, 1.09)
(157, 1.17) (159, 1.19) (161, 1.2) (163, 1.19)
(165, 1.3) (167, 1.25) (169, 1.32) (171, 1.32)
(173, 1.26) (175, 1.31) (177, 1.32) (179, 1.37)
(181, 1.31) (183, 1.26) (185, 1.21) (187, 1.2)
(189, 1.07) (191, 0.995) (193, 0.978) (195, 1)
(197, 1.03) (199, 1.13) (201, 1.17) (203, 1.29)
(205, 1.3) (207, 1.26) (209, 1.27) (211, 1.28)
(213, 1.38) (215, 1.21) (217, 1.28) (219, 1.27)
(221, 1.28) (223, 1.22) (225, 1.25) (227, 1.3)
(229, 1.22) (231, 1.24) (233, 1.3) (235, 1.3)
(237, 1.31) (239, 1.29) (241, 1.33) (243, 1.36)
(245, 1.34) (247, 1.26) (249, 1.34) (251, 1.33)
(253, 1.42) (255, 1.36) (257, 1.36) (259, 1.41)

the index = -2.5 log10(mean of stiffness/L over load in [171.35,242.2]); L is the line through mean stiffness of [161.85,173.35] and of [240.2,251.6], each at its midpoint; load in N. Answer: 0.06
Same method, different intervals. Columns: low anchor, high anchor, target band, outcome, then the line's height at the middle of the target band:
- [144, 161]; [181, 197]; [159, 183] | -0.154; 1.11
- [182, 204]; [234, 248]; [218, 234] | -0.006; 1.25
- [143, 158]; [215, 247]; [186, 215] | 0.042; 1.21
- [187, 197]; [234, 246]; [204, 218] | -0.123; 1.15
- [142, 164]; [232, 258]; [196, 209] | 0.032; 1.24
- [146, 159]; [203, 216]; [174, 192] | -0.025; 1.2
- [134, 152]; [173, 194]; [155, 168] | -0.049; 1.15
